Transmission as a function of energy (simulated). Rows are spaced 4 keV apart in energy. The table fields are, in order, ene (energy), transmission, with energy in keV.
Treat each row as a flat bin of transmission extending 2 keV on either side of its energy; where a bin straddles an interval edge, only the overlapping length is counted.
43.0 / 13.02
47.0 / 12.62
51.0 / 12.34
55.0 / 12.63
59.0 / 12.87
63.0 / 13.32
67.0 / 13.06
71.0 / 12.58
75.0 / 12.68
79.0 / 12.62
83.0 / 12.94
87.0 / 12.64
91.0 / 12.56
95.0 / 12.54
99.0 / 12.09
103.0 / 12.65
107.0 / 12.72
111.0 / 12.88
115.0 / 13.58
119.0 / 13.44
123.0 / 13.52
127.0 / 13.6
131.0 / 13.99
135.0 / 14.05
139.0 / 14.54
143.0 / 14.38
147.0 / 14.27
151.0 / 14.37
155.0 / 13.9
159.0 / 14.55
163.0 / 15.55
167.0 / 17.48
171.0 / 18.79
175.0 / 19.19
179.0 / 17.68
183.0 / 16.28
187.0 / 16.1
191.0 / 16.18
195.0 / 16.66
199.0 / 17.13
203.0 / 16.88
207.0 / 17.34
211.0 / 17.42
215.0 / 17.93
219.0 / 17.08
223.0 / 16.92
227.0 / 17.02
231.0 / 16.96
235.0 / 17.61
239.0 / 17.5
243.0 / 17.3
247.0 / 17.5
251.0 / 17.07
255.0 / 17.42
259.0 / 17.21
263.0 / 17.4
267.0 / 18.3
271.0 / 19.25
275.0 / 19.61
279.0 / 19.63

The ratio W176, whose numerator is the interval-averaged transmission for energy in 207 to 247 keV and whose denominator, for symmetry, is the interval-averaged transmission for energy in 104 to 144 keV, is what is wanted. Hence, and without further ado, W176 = 1.27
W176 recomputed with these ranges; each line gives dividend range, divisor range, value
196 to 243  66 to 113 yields 1.36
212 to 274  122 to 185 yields 1.14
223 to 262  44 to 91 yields 1.35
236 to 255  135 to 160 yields 1.21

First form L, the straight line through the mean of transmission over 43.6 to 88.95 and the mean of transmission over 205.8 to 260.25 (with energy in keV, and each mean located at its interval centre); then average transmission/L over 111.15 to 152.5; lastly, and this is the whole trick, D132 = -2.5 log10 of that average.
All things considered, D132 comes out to 0.05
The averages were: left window 12.8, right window 17.3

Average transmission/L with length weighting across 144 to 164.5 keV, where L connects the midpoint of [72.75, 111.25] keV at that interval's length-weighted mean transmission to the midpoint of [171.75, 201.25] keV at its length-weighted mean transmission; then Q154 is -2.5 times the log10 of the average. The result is 0.08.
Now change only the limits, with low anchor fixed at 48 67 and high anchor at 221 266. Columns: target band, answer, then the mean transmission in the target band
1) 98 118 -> 0.095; 12.9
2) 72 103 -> 0.078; 12.6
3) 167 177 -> -0.199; 18.7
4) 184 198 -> -0.023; 16.4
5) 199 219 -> -0.056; 17.3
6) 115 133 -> 0.060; 13.6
